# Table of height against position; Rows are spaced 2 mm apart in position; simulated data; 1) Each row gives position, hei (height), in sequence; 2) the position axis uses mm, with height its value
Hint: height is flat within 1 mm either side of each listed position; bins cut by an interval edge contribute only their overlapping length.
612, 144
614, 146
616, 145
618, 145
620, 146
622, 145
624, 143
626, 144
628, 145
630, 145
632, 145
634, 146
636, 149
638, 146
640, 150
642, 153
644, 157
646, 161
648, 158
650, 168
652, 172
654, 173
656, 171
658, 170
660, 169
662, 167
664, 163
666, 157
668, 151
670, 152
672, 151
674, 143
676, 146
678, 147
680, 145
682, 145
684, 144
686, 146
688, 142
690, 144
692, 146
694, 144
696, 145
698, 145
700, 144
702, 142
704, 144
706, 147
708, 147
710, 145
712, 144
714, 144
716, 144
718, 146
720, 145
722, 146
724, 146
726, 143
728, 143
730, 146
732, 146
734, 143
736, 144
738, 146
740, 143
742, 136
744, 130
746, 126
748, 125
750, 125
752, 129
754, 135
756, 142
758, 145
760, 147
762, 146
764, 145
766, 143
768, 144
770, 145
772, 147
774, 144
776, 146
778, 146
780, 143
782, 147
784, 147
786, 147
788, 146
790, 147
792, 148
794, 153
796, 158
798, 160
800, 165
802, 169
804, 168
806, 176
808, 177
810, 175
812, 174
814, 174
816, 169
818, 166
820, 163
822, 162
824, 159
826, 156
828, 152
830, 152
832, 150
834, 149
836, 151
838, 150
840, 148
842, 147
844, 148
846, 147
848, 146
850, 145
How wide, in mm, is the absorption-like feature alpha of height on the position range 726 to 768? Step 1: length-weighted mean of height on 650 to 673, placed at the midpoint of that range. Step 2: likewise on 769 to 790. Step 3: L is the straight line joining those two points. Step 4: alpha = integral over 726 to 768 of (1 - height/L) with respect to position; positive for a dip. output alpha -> 3.1 mm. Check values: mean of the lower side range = 163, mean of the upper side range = 146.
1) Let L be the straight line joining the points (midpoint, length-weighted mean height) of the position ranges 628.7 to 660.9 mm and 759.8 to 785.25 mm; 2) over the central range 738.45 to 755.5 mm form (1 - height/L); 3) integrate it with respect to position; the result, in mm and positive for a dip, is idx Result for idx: 1.8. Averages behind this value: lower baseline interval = 158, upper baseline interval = 145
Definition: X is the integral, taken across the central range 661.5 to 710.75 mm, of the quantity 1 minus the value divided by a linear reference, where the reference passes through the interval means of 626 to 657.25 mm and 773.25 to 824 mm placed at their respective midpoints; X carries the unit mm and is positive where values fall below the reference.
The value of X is 2.9 mm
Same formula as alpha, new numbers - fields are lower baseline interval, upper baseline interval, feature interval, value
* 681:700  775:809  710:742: 0.86 mm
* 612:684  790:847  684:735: 3.45 mm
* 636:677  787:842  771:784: 1.13 mm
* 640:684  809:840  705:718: 1.07 mm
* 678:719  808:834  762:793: 2.11 mm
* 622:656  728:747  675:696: 0.34 mm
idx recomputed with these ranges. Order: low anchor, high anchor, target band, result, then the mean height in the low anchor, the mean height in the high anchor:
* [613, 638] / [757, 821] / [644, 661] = -2.33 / 145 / 155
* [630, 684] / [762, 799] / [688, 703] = 0.87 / 156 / 148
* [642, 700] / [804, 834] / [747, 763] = 2.32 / 154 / 164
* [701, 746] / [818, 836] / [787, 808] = -1.05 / 143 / 156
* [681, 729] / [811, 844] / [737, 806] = 2.77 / 145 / 157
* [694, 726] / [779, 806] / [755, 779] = 1.03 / 145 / 155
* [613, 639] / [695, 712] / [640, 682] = -3.77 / 145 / 145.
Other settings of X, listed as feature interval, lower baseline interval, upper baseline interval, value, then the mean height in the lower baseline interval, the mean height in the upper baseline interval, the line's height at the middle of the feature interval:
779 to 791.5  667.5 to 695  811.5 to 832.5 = 0.9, 146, 162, 157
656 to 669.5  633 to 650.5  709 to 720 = -1.1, 154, 145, 151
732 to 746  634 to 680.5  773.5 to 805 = 1.3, 157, 152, 154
